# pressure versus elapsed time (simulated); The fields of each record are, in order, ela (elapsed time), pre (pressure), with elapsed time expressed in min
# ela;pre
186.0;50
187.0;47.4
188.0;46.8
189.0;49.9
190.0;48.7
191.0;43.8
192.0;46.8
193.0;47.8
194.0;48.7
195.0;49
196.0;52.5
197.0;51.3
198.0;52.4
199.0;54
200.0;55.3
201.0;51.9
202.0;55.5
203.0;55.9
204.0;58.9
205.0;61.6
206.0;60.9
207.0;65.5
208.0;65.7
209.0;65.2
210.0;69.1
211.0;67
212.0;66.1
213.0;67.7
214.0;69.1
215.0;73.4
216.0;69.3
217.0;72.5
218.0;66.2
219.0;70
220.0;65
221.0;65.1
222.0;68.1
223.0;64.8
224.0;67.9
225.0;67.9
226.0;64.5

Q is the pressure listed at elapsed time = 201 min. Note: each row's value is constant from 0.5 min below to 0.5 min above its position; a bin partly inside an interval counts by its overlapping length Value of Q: 51.9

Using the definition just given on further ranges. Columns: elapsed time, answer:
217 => 72.5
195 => 49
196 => 52.5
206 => 60.9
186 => 50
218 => 66.2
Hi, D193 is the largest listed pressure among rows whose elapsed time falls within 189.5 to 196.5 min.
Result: 52.5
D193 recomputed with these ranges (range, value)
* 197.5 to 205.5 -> 61.6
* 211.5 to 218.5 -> 73.4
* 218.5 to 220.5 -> 70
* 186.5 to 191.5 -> 49.9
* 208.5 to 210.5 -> 69.1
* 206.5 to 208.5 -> 65.7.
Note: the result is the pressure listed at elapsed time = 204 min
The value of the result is 58.9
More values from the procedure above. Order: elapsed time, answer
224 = 67.9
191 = 43.8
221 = 65.1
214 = 69.1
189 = 49.9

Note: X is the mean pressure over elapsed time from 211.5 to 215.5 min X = 69.1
